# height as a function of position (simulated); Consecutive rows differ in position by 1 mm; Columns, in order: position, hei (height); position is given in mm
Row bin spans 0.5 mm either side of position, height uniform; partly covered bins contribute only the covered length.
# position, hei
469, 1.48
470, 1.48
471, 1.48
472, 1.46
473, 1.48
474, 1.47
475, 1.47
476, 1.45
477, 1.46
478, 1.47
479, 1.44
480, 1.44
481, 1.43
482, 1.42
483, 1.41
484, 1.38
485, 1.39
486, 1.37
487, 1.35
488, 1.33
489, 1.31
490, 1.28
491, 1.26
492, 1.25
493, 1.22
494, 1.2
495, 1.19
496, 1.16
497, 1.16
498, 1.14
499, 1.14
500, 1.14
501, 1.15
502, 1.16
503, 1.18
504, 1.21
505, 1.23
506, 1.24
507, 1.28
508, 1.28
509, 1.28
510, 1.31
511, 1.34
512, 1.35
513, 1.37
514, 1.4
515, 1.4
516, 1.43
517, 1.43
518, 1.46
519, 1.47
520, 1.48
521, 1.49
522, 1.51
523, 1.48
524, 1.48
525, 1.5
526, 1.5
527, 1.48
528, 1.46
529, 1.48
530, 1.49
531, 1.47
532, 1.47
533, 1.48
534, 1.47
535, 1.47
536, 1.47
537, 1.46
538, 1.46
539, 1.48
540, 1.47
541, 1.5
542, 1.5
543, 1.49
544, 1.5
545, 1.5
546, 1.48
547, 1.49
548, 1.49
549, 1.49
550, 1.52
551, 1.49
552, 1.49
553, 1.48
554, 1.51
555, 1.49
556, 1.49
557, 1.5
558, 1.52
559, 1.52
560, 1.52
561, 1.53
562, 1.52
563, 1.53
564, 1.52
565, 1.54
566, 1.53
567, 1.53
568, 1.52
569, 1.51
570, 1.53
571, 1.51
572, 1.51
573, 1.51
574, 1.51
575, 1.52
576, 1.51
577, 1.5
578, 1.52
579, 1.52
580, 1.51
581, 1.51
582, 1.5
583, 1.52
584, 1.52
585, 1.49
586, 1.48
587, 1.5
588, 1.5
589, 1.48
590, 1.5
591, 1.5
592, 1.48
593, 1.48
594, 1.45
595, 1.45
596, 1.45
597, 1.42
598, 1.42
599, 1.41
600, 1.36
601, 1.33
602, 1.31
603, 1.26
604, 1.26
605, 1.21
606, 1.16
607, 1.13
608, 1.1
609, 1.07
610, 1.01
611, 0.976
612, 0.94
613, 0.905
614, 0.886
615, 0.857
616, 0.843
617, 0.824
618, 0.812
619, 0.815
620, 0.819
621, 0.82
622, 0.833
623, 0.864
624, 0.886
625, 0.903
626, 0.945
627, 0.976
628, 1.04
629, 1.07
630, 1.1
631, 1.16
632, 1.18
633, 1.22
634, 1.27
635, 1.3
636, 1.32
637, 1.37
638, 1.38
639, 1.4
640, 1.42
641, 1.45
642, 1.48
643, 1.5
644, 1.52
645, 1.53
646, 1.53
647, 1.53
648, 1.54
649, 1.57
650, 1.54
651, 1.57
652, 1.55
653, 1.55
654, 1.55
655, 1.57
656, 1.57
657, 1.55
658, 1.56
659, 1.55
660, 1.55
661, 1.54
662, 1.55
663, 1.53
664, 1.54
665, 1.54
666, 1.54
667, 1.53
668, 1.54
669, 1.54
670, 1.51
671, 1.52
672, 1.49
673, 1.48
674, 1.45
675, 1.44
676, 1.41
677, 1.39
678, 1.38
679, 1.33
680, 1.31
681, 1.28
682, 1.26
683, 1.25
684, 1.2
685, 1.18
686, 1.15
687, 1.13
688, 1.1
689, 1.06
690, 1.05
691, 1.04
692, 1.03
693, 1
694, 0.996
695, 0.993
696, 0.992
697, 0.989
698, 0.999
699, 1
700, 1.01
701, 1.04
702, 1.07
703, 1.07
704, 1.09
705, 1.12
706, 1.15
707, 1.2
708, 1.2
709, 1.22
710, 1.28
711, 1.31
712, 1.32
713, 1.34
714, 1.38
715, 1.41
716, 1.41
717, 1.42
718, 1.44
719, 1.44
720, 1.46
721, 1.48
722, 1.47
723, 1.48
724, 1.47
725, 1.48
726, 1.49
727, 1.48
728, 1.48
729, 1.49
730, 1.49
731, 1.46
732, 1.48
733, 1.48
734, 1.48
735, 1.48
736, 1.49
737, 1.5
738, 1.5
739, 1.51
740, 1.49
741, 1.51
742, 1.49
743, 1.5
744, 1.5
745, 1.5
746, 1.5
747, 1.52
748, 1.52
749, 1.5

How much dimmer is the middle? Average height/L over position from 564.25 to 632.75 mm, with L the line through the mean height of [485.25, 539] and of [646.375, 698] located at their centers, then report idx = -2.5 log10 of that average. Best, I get 0.08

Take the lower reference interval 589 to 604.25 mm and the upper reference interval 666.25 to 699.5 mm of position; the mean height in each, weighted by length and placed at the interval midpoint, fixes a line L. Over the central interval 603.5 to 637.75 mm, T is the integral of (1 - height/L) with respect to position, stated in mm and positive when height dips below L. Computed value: 8.41 mm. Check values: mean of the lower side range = 1.41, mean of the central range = 1.03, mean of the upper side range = 1.25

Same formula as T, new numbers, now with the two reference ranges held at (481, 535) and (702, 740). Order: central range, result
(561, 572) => -1.3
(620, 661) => 1.4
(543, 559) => -1.7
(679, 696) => 3.1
